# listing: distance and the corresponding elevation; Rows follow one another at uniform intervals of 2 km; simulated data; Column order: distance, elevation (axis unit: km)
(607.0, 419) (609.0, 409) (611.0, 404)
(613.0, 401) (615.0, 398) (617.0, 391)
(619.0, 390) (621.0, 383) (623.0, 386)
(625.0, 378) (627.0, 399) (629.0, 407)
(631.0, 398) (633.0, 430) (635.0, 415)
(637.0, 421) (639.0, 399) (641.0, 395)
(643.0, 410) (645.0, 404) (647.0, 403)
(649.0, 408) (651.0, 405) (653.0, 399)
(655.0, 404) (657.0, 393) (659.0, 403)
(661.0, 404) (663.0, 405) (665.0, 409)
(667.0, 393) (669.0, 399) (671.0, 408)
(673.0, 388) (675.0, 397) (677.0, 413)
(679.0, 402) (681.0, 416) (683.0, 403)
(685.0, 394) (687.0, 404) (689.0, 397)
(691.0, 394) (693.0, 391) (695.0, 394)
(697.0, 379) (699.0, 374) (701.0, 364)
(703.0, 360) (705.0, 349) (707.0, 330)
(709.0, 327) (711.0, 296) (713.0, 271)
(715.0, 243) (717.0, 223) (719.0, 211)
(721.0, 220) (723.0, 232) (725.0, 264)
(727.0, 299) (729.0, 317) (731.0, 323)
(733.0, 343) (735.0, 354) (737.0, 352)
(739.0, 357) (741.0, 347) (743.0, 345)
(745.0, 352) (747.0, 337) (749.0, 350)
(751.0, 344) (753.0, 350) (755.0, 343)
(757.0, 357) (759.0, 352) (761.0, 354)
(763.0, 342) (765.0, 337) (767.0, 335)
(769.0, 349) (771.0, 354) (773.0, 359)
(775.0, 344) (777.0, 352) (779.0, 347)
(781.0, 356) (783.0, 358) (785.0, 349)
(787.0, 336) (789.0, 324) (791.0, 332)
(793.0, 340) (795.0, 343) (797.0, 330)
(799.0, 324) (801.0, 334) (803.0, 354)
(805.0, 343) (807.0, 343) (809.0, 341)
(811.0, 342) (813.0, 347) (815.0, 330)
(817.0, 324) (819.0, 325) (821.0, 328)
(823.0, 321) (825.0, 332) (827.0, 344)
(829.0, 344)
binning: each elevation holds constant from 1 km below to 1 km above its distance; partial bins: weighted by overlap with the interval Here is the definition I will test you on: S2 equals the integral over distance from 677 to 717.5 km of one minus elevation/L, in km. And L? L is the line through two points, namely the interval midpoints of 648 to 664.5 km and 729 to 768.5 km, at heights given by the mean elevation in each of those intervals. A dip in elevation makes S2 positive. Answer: 2.1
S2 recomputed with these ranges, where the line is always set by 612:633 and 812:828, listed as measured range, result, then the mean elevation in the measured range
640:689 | -2.7 km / 402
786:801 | 0.3 km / 333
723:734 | 1.8 km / 302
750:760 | 0.1 km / 349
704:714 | 1.4 km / 315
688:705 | -0.4 km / 380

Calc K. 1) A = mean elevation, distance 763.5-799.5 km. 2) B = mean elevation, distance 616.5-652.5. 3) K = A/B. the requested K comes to 0.85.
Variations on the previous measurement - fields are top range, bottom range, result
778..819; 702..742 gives 1.13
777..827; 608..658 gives 0.84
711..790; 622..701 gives 0.81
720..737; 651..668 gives 0.74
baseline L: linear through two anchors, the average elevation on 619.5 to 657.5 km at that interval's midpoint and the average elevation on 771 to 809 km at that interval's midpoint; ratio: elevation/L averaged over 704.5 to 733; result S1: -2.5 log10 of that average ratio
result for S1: 0.30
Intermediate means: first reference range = 402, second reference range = 343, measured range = 280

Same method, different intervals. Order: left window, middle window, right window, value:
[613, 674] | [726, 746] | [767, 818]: 0.08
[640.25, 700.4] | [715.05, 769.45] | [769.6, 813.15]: 0.14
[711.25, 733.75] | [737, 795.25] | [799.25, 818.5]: -0.15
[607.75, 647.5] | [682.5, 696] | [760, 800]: -0.05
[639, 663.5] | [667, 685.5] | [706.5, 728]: -0.15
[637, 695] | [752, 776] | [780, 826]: 0.02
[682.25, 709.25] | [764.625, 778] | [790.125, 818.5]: 0.01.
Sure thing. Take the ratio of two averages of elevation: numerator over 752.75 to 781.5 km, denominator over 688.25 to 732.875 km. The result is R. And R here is 1.1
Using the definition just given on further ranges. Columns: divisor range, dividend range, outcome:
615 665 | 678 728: 0.83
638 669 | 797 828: 0.83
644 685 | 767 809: 0.85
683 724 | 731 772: 1.05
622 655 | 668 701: 0.98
